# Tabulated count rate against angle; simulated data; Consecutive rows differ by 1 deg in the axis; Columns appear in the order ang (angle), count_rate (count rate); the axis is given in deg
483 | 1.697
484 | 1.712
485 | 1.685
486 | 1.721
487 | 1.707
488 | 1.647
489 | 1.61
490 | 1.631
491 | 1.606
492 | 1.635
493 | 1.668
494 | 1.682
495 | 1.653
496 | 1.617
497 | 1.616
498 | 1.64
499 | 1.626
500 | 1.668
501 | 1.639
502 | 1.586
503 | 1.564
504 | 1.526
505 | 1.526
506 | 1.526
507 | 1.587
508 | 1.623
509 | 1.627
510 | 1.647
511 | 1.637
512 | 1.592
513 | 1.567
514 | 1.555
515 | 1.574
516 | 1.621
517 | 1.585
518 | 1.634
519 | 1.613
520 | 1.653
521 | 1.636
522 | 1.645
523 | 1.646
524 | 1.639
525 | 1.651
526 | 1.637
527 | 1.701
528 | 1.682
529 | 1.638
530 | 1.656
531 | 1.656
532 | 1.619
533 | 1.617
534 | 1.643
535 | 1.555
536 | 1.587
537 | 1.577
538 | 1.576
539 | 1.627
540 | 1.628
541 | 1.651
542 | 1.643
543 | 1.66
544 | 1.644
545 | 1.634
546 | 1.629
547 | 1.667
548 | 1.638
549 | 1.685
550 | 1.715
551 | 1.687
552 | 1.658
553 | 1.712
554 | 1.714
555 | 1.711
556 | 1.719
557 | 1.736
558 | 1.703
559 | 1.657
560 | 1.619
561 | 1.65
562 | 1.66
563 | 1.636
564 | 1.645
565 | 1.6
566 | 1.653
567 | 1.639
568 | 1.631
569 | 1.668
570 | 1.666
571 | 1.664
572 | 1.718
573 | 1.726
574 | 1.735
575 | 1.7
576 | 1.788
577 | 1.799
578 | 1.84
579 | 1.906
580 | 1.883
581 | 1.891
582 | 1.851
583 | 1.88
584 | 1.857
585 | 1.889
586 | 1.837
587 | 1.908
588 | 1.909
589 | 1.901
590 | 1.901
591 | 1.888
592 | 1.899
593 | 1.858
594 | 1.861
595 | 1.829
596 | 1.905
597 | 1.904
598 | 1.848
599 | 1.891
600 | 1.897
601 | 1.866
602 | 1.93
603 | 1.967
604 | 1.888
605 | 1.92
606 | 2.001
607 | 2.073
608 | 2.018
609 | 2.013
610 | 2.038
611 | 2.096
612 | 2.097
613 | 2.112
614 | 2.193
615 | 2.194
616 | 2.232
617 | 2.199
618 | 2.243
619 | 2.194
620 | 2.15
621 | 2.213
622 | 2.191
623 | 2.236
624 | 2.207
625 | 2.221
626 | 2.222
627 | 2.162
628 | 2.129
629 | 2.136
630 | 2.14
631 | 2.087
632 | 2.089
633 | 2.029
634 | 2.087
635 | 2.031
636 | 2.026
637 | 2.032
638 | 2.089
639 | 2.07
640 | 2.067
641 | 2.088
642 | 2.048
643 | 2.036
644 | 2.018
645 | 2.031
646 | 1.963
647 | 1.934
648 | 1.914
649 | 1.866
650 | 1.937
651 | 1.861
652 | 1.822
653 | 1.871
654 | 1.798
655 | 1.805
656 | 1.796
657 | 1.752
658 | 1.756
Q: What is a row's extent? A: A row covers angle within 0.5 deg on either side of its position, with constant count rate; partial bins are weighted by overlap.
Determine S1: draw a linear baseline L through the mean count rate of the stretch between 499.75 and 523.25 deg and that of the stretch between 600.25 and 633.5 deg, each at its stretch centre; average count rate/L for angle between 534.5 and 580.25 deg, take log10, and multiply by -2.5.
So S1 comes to 0.09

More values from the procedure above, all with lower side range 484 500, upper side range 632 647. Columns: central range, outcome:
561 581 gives 0.09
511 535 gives 0.07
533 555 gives 0.09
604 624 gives -0.08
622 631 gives -0.09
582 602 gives 0.02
